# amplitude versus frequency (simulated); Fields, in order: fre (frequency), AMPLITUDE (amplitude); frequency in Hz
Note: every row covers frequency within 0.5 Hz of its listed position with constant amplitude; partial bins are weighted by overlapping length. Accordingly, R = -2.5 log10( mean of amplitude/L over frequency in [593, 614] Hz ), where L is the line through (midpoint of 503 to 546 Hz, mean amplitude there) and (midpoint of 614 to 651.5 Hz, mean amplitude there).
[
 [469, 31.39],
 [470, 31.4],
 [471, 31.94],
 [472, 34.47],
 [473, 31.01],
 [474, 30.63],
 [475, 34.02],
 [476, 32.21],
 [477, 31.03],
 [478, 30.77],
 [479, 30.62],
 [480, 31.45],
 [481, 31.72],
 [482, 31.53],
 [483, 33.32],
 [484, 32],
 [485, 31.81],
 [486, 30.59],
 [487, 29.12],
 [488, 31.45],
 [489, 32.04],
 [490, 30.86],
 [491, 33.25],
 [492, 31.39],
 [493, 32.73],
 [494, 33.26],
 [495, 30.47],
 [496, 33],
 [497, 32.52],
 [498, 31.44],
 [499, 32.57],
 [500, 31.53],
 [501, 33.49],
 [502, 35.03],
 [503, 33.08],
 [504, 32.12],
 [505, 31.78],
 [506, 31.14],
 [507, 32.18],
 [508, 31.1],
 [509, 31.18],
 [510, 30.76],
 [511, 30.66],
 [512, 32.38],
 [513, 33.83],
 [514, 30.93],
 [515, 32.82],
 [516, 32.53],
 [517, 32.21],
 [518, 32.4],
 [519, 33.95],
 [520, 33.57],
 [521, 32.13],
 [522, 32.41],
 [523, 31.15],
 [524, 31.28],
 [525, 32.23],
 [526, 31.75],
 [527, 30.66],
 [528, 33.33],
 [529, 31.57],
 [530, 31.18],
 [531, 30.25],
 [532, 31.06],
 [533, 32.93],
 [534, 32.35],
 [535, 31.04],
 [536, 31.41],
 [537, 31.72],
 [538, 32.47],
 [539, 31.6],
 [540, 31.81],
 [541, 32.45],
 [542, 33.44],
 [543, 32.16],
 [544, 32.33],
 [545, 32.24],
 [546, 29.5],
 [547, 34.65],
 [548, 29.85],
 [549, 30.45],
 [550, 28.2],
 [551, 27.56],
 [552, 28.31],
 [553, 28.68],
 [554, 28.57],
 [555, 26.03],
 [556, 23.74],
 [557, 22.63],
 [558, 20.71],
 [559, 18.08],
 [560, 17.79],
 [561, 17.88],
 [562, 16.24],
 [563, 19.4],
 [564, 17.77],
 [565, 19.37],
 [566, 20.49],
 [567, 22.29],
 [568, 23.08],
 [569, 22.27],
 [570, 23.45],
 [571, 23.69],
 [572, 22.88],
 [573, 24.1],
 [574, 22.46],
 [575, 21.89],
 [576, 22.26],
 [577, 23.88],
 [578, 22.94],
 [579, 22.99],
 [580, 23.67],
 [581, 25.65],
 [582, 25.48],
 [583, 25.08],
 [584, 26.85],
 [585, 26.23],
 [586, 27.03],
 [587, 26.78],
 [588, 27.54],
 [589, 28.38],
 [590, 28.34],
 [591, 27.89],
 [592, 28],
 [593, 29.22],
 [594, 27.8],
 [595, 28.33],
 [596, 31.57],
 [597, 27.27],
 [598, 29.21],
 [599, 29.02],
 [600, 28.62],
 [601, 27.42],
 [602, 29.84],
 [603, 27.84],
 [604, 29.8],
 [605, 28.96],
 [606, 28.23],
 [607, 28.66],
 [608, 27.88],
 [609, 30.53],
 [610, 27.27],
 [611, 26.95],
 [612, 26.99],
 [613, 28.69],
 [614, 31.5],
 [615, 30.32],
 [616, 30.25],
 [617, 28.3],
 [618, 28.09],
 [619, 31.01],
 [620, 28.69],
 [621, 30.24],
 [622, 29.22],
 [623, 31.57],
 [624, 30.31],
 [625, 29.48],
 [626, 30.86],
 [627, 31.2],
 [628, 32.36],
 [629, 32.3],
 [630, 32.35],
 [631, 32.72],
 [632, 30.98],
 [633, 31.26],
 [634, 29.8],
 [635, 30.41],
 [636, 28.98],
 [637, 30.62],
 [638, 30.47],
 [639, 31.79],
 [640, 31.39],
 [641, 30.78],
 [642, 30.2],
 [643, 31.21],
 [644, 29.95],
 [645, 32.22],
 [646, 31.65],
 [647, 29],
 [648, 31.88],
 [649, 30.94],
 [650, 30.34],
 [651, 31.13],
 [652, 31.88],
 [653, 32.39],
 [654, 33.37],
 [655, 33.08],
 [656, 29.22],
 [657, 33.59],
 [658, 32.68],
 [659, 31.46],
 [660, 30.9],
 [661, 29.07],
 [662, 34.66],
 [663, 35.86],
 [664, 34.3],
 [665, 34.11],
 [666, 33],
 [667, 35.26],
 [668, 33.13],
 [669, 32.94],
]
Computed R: 0.09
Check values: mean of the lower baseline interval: 31.9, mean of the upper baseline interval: 30.7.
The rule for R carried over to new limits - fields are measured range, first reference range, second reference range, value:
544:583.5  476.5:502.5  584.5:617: 0.22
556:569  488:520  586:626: 0.46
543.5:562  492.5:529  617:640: 0.20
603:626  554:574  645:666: -0.07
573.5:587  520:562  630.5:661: 0.23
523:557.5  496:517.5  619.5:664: 0.05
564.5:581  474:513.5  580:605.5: 0.25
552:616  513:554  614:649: 0.21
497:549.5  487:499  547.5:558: -0.09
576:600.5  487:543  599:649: 0.14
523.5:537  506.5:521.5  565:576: -0.08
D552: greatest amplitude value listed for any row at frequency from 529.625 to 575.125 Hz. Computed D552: 34.65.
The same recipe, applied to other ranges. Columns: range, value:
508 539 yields 33.95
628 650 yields 32.72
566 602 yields 31.57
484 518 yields 35.03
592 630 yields 32.36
